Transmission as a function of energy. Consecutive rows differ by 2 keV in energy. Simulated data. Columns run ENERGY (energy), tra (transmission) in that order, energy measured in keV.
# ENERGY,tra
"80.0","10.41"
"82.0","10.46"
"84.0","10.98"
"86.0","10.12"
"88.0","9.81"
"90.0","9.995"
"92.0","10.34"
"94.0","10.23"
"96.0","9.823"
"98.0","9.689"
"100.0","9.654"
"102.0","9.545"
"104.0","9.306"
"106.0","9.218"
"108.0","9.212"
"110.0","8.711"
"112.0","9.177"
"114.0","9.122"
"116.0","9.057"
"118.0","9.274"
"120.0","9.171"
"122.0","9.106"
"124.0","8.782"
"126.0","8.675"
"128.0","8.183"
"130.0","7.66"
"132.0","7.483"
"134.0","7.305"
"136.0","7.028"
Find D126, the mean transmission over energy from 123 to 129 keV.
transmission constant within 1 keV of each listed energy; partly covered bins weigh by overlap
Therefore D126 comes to 8.55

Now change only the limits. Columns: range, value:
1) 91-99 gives 10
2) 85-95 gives 10.1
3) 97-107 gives 9.48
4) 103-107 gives 9.26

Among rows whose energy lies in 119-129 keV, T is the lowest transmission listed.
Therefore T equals 8.183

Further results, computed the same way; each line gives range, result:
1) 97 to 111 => 8.711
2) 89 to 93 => 9.995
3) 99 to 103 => 9.545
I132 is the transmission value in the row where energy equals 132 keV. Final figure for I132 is 7.483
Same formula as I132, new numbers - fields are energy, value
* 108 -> 9.212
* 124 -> 8.782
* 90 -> 9.995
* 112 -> 9.177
